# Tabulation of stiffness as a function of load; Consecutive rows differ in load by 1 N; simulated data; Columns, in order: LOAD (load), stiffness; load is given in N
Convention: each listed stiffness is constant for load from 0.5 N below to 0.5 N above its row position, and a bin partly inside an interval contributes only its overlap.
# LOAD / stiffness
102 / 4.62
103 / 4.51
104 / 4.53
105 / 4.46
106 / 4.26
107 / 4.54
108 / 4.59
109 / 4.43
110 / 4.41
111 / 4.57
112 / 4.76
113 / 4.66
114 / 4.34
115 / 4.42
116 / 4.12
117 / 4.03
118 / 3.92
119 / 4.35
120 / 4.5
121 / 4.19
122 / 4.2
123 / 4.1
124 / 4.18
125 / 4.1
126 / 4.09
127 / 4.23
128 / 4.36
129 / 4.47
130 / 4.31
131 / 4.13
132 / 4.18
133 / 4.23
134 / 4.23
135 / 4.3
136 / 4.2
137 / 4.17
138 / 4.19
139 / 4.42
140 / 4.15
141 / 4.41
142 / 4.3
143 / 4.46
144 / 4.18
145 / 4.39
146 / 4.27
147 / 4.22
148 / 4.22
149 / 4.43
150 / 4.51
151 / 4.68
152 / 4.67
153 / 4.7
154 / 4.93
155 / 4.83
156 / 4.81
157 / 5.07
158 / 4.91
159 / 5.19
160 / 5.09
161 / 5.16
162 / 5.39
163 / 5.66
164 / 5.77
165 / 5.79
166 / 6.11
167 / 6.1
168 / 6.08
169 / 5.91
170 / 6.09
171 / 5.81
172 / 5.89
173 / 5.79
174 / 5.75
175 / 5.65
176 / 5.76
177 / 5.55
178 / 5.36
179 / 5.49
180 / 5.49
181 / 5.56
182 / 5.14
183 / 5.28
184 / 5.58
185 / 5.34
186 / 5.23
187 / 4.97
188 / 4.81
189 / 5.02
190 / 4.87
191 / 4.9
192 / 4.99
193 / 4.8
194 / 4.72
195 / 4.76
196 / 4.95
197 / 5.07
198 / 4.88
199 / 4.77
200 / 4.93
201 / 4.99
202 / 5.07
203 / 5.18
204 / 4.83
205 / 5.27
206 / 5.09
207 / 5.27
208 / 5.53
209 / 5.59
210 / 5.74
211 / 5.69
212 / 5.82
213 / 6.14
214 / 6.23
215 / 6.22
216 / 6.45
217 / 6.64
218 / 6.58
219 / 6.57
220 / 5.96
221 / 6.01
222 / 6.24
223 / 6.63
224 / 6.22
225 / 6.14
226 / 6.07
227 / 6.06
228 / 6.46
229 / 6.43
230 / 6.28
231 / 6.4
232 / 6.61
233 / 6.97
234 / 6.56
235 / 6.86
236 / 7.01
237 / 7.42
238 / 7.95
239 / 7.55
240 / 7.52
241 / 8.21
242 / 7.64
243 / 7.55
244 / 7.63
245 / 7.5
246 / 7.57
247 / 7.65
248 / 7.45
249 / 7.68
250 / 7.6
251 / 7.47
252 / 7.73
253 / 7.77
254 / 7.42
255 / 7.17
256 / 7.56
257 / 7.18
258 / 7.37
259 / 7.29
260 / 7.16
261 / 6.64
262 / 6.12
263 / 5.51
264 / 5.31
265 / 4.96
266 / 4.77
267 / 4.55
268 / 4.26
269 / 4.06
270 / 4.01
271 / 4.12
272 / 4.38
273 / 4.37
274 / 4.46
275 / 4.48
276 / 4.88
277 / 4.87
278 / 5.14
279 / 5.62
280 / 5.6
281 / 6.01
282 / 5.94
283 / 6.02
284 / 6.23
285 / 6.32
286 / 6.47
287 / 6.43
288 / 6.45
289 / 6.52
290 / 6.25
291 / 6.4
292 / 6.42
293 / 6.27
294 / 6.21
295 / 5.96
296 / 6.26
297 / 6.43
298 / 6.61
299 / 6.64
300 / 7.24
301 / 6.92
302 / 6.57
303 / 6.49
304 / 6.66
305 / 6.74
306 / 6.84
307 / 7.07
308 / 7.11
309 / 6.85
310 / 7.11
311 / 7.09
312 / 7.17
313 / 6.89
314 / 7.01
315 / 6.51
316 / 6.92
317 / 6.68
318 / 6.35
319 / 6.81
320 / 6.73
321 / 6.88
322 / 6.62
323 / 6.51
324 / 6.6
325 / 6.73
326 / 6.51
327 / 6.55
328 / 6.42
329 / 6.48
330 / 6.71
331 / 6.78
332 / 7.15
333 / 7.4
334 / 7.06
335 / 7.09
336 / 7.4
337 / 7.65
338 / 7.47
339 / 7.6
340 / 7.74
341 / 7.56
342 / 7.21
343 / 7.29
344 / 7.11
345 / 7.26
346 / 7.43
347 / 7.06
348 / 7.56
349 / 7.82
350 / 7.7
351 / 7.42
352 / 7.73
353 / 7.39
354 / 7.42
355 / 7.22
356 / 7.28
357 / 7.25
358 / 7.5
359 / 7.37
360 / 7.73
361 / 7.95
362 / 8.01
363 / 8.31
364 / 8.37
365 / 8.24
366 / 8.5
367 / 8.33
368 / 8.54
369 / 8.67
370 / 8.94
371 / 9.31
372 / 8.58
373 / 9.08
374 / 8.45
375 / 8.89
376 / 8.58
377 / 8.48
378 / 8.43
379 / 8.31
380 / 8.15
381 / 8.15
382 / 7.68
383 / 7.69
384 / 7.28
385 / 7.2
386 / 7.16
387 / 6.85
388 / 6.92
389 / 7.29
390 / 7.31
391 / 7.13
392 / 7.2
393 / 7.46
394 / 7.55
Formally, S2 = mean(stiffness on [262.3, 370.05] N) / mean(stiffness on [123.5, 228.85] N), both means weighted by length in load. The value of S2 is 1.3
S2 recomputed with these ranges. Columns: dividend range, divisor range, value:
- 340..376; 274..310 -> 1.27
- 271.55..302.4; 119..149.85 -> 1.39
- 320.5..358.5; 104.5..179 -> 1.51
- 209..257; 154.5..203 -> 1.29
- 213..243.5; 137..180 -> 1.32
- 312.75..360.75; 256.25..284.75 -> 1.31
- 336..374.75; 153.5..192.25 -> 1.45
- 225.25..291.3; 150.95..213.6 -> 1.20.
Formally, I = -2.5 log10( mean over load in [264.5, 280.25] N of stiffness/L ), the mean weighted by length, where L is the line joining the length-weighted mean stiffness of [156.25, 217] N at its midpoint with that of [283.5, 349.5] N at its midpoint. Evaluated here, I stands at 0.34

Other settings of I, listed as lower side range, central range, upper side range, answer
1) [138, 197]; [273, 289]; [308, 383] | 0.18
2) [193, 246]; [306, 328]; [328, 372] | 0.07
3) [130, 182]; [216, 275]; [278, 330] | -0.10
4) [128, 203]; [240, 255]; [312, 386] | -0.24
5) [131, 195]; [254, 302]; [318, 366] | 0.10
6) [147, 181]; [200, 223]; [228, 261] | 0.13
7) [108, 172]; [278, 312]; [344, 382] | 0.09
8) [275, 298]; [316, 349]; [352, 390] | 0.01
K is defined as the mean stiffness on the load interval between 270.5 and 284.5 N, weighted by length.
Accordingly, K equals 5.15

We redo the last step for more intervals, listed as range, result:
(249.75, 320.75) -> 6.24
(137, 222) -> 5.25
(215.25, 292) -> 6.36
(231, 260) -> 7.4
